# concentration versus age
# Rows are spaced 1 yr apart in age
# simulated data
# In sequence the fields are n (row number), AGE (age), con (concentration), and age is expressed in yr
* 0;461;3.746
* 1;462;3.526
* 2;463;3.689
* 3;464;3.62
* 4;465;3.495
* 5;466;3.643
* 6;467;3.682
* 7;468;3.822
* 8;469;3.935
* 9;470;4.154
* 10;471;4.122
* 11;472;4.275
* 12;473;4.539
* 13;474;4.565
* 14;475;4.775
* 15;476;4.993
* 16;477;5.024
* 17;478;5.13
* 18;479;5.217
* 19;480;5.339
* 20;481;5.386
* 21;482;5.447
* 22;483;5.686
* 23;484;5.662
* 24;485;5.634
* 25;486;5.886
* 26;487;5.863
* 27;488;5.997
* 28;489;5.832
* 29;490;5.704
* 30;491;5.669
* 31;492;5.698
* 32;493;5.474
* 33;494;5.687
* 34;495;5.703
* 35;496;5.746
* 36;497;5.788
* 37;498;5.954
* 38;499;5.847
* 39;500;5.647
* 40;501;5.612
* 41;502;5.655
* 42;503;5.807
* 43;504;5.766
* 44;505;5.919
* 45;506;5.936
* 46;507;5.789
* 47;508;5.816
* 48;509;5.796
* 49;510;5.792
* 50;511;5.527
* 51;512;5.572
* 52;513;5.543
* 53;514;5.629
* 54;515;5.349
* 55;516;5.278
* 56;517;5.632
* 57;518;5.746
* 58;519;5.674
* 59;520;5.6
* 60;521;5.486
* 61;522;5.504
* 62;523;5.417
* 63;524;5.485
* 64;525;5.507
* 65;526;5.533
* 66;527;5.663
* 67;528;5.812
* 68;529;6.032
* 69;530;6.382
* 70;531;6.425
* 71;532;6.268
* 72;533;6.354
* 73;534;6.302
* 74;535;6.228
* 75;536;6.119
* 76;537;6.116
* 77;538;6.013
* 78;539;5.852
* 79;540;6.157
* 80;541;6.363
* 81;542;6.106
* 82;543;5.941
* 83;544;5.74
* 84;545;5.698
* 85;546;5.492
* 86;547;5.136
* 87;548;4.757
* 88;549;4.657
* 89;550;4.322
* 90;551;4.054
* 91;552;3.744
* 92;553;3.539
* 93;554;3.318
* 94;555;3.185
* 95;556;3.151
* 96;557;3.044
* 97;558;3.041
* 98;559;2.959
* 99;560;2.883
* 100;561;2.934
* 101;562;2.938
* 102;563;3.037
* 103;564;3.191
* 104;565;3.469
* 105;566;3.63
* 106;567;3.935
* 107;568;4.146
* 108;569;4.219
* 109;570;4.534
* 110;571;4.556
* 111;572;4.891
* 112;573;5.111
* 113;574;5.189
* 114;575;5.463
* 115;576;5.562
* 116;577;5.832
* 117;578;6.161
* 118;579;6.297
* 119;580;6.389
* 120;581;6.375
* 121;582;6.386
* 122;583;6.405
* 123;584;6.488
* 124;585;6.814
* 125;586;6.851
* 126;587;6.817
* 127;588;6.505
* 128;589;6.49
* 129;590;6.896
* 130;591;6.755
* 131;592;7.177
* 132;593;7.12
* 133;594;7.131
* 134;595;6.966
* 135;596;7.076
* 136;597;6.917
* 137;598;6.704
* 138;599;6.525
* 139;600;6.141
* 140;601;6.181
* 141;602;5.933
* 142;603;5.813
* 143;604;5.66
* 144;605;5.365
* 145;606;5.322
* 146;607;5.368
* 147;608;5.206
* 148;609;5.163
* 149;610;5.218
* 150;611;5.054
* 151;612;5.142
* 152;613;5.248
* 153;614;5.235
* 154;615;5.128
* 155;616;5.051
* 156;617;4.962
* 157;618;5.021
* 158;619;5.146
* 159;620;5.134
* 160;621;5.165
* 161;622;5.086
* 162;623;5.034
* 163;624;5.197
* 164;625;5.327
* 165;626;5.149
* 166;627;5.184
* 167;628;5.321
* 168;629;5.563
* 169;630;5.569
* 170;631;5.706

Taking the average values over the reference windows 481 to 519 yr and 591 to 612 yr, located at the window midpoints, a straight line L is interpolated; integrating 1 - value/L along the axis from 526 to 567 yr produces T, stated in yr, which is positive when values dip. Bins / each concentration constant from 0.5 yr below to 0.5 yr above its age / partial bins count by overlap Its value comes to 7.5 yr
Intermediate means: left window 5.7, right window 6.09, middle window 4.8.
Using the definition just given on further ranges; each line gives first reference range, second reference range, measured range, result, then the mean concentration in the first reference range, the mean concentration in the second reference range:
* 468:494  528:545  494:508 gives -0.7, 5.18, 6.13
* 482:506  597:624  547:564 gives 6.3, 5.75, 5.45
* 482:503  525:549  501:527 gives 0.8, 5.73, 5.9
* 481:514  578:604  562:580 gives 4.9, 5.73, 6.58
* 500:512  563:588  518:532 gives -0.3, 5.75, 5.34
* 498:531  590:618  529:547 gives -1.0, 5.7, 5.91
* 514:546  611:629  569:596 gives -3.7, 5.85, 5.16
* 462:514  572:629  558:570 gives 4.7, 5.22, 5.85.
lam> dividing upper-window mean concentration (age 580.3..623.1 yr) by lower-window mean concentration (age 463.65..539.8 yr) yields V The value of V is 1.1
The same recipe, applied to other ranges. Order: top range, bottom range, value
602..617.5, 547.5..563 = 1.52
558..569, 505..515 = 0.59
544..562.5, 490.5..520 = 0.68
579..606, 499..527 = 1.15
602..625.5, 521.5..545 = 0.88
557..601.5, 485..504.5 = 0.95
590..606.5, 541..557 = 1.40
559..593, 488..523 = 0.93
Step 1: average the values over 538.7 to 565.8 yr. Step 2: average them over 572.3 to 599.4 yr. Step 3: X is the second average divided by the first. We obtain 1.52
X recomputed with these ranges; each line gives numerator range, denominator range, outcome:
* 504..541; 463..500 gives 1.15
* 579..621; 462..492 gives 1.24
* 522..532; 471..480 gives 1.21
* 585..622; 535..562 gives 1.28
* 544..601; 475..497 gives 0.93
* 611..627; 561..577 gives 1.20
